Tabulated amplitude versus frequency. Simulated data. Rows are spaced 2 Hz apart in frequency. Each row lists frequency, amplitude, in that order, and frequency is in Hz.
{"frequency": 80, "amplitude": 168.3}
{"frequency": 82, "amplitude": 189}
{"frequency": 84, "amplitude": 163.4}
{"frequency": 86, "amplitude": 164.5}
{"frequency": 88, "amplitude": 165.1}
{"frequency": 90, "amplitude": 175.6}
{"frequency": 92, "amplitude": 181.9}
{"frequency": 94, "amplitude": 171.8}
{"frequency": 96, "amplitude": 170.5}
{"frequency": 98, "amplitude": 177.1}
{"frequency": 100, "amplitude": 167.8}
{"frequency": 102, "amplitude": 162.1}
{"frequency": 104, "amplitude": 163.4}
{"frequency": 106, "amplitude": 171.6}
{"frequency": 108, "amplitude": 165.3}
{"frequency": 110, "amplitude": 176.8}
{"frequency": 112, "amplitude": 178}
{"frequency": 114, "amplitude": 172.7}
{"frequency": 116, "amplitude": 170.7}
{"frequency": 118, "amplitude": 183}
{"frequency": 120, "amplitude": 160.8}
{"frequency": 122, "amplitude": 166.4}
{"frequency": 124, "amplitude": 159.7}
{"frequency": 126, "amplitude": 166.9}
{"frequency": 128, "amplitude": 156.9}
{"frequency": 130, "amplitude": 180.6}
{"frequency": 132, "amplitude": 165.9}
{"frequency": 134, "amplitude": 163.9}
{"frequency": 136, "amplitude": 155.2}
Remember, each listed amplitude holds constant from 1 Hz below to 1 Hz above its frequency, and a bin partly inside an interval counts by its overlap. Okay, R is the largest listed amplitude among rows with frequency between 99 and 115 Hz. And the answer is 178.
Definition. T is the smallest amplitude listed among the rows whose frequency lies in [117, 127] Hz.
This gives 159.7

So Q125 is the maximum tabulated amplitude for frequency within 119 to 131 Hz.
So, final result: 180.6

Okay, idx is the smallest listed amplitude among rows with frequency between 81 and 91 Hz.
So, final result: 163.4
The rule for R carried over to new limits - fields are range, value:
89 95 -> 181.9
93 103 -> 177.1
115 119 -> 183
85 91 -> 175.6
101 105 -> 163.4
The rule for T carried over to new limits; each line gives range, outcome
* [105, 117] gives 165.3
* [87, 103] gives 162.1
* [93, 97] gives 170.5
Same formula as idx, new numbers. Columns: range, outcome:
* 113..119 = 170.7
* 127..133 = 156.9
